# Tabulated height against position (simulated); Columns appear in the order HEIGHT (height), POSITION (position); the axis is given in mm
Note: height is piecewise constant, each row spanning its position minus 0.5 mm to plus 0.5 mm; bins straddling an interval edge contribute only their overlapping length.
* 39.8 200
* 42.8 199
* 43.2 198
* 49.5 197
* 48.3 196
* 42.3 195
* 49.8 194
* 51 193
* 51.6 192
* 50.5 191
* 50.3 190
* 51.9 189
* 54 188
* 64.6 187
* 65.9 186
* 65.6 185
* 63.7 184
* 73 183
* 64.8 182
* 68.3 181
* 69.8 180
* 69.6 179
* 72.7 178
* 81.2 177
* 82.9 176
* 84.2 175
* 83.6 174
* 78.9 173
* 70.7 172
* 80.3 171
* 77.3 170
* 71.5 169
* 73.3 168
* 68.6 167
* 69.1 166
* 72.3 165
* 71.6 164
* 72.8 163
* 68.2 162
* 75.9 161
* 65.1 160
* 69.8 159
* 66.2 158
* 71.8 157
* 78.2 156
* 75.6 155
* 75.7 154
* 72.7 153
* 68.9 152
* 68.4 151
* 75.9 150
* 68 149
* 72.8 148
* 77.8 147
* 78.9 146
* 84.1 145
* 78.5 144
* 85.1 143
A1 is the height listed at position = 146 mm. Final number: 78.9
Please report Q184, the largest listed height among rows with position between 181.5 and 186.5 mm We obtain 73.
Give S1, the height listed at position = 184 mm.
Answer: 63.7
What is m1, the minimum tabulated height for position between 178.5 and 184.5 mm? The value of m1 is 63.7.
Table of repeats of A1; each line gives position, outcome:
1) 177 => 81.2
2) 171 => 80.3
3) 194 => 49.8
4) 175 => 84.2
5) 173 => 78.9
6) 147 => 77.8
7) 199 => 42.8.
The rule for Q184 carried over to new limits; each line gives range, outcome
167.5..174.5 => 83.6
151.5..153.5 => 72.7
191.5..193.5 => 51.6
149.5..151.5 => 75.9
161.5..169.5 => 73.3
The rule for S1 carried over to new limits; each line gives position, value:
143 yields 85.1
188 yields 54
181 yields 68.3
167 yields 68.6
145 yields 84.1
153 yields 72.7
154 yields 75.7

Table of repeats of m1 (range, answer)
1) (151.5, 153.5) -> 68.9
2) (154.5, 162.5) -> 65.1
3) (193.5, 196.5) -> 42.3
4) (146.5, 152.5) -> 68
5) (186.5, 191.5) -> 50.3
